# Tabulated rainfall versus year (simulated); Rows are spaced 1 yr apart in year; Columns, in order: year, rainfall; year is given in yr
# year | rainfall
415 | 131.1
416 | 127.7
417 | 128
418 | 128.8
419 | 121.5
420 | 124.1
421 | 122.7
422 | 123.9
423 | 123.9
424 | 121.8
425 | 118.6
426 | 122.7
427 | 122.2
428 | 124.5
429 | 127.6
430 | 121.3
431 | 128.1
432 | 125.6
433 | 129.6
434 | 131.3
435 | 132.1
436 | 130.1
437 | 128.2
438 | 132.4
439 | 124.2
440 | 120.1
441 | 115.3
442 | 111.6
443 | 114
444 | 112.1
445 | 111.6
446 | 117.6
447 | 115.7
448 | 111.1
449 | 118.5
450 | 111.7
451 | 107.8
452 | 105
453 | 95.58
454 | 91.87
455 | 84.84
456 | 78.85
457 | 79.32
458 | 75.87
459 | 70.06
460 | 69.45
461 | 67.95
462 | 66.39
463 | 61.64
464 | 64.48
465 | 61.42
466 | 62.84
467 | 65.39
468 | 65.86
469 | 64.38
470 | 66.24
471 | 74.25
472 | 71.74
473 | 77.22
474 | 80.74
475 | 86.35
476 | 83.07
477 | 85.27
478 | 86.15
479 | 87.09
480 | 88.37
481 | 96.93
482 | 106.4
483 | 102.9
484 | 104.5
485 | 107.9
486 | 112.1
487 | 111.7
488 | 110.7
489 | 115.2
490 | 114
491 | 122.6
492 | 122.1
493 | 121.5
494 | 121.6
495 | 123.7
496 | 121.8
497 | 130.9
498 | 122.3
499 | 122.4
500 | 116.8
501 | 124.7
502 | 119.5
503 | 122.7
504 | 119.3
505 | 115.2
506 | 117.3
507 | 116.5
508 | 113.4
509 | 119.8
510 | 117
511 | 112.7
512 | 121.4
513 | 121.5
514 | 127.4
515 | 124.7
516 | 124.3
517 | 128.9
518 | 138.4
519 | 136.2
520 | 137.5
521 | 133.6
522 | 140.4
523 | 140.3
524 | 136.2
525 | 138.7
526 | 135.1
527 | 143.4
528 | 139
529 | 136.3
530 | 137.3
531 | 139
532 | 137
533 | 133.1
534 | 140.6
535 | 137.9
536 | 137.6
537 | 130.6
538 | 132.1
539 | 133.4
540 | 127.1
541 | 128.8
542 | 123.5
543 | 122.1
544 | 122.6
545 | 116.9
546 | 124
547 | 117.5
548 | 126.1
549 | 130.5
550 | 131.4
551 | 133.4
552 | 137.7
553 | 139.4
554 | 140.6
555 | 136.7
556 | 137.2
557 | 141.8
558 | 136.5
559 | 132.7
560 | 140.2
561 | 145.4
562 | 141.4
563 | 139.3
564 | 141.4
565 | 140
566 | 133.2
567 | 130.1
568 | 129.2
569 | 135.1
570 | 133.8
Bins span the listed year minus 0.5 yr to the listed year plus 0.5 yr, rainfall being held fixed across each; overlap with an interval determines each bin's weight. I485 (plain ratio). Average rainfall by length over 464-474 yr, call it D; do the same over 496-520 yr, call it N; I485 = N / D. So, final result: 1.8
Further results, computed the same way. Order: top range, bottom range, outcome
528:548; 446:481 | 1.58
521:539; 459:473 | 2.05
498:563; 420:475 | 1.29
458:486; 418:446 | 0.64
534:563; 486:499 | 1.11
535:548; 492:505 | 1.04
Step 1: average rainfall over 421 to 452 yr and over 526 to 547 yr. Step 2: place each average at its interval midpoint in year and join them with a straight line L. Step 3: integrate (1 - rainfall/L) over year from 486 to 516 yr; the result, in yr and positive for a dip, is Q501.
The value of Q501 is 2.0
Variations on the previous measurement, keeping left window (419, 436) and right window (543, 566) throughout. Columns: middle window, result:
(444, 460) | 3.6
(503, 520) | 1.1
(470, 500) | 6.0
